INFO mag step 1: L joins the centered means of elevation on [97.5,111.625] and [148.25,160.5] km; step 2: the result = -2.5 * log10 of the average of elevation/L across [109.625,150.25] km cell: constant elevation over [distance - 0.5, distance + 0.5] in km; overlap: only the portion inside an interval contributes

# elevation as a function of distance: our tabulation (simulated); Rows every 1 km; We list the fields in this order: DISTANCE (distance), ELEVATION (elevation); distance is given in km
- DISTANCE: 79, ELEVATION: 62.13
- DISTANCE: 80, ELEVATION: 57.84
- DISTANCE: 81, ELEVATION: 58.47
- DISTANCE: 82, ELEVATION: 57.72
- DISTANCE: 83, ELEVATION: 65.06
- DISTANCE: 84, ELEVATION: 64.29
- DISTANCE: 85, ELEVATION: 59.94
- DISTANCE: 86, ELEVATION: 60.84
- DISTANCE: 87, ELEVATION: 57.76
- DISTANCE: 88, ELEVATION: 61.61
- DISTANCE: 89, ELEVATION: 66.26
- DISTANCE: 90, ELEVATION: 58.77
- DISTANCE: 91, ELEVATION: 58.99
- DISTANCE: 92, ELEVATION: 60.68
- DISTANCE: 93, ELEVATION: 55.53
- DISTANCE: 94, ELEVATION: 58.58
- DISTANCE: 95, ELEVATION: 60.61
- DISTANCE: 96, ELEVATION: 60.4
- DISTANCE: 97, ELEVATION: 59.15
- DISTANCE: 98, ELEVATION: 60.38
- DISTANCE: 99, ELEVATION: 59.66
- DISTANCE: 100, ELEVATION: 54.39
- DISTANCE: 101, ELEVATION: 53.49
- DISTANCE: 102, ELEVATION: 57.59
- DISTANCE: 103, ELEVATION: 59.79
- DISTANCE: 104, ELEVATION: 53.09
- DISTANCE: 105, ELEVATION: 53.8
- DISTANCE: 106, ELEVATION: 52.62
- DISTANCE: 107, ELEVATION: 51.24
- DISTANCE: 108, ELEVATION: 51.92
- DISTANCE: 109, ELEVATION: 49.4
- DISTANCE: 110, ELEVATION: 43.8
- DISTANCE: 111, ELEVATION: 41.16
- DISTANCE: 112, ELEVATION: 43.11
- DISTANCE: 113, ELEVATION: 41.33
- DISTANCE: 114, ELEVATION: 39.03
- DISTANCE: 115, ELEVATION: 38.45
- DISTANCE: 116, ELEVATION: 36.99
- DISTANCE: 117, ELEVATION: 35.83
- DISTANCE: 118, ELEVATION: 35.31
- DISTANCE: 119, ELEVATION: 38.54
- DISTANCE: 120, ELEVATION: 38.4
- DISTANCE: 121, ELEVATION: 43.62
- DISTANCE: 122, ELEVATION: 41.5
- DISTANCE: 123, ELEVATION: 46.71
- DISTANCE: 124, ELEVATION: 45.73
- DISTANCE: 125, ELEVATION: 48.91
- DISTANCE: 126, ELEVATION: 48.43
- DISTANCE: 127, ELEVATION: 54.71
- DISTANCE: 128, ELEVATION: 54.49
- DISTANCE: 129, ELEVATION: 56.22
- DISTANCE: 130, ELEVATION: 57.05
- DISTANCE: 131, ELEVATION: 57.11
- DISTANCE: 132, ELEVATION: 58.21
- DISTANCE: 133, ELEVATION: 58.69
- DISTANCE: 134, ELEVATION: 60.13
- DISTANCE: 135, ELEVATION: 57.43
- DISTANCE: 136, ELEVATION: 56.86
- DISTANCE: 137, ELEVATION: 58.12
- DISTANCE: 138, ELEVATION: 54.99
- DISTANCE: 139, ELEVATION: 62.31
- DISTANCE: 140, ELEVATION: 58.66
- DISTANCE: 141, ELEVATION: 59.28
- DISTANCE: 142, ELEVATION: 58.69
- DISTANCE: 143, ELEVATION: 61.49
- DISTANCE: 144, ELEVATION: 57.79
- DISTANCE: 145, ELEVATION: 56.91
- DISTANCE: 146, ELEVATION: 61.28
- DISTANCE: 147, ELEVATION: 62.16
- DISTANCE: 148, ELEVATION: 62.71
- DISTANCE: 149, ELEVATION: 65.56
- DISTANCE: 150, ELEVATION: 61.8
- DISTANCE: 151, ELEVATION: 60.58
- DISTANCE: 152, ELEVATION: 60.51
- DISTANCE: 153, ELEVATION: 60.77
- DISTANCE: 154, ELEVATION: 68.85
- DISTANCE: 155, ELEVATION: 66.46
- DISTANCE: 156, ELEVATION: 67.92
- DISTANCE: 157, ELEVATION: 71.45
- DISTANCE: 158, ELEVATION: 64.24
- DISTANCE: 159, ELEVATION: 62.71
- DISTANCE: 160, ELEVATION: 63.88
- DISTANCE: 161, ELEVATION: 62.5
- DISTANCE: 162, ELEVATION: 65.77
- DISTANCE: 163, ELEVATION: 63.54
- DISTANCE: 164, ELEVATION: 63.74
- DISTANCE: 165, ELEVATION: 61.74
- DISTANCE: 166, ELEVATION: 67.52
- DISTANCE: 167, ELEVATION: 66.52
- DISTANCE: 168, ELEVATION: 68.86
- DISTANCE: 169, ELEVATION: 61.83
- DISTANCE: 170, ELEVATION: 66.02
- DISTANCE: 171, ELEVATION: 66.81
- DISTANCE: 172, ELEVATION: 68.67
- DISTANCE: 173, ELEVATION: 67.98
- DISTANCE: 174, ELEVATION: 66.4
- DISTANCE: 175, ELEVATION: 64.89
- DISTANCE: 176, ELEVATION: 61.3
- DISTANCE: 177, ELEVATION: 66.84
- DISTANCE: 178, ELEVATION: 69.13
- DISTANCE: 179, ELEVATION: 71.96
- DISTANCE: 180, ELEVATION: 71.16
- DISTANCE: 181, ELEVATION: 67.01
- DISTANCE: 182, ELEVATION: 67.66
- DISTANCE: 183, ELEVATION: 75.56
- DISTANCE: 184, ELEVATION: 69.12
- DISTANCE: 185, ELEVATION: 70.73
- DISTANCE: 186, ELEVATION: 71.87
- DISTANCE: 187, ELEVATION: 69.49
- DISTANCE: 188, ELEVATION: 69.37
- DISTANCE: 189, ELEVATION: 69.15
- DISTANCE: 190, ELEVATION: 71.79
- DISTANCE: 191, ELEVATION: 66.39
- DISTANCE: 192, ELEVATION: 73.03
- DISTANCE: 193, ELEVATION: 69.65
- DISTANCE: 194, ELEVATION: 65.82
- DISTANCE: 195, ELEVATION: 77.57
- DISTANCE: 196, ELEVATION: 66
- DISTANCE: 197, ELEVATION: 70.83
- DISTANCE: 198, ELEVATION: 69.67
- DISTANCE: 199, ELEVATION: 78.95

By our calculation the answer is 0.147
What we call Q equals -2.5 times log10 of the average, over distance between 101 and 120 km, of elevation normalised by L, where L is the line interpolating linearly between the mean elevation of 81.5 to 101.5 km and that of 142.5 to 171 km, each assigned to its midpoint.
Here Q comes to 0.31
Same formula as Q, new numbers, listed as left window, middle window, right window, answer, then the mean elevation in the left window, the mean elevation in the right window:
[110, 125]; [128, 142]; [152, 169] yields -0.147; 40.8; 65.2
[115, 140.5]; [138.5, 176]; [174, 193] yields -0.061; 50.4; 69.2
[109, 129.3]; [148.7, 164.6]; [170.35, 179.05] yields -0.090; 43.6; 66.8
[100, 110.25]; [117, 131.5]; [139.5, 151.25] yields 0.199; 53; 60.6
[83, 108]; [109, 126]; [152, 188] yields 0.413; 58.3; 66.8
